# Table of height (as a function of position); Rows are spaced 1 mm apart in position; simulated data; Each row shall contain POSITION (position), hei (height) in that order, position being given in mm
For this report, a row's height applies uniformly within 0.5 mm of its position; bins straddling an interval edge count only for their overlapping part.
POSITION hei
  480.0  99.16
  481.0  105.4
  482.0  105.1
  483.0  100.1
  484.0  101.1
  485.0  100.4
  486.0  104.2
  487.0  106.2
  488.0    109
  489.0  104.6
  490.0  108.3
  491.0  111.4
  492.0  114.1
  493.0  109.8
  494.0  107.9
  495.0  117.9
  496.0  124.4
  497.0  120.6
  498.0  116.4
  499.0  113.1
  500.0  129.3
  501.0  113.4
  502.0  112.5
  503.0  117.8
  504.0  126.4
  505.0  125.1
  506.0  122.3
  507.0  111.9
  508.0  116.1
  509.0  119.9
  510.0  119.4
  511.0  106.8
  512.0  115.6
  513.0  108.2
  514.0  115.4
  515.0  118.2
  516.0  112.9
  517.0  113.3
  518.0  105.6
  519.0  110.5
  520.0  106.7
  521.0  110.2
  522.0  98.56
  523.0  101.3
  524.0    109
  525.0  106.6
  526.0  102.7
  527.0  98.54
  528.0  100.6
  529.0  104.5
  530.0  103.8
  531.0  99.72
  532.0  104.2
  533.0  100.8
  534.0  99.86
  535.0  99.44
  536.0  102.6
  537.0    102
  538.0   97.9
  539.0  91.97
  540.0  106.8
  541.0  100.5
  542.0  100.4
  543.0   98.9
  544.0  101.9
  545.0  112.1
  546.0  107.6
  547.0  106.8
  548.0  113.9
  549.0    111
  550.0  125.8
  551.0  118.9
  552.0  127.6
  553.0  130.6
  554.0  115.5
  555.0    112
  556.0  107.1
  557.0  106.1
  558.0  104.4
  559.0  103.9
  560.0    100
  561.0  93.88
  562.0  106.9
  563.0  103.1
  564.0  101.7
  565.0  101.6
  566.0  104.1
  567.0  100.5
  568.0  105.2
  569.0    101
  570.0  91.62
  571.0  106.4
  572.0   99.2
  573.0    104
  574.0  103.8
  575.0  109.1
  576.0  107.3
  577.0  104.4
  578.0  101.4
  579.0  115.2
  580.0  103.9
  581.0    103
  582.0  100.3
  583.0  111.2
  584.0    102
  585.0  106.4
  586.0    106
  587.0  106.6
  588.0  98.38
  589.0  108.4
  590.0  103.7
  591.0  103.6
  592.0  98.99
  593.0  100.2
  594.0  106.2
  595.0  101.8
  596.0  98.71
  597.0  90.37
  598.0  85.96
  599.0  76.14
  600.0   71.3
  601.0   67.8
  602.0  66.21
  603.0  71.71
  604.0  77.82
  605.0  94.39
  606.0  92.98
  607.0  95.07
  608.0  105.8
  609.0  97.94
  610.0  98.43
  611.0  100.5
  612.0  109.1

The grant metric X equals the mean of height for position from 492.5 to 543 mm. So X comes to 109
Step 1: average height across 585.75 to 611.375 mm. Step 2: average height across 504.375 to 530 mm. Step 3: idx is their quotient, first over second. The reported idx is 0.84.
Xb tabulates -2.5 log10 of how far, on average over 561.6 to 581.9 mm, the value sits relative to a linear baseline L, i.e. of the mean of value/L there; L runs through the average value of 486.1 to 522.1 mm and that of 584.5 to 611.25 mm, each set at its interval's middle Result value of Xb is -0.046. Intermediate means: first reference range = 114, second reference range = 93.7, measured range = 104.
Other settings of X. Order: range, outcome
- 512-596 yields 106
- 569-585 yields 104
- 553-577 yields 104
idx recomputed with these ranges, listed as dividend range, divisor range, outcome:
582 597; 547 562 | 0.92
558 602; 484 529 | 0.90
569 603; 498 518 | 0.85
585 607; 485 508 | 0.80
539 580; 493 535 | 0.96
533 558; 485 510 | 0.94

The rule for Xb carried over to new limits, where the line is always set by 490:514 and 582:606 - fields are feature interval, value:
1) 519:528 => 0.07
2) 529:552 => 0.01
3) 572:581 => -0.08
